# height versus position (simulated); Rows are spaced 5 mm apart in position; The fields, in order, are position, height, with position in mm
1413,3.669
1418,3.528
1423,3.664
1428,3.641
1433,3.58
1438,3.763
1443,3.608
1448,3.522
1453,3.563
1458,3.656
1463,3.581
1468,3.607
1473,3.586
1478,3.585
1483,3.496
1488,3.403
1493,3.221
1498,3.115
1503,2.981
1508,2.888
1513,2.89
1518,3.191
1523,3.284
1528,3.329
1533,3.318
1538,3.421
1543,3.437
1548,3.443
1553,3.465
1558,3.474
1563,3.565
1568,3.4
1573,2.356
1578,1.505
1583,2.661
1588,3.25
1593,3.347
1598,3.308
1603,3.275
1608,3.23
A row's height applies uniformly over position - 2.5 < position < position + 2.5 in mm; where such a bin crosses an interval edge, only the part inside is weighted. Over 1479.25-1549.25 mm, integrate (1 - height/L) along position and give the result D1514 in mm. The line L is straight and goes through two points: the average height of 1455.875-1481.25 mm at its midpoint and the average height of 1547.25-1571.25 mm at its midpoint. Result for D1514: 5.4 mm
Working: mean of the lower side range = 3.6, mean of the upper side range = 3.44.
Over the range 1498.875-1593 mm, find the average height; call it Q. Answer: 3.11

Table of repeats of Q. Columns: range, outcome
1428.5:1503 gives 3.51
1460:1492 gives 3.53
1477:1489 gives 3.49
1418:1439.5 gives 3.64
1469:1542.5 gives 3.28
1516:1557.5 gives 3.37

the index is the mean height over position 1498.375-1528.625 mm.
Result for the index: 3.08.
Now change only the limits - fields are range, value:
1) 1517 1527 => 3.26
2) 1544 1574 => 3.34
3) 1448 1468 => 3.59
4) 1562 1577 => 2.9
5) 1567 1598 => 2.77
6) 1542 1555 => 3.45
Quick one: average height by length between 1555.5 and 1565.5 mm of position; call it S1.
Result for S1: 3.52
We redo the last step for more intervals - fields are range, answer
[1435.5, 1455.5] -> 3.61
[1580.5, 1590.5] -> 2.96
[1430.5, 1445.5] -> 3.65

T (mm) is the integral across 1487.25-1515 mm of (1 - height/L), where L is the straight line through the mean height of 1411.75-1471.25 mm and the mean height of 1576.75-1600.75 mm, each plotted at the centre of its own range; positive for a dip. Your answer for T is 2.1 mm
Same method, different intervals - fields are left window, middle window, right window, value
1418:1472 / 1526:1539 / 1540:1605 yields -0.3 mm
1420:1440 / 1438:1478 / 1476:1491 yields -0.4 mm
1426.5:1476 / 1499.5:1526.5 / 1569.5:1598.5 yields 1.1 mm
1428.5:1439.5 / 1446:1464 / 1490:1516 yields -0.6 mm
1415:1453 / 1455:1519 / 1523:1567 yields 3.6 mm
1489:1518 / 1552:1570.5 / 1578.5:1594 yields -3.6 mm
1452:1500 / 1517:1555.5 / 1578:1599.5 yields -2.1 mm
